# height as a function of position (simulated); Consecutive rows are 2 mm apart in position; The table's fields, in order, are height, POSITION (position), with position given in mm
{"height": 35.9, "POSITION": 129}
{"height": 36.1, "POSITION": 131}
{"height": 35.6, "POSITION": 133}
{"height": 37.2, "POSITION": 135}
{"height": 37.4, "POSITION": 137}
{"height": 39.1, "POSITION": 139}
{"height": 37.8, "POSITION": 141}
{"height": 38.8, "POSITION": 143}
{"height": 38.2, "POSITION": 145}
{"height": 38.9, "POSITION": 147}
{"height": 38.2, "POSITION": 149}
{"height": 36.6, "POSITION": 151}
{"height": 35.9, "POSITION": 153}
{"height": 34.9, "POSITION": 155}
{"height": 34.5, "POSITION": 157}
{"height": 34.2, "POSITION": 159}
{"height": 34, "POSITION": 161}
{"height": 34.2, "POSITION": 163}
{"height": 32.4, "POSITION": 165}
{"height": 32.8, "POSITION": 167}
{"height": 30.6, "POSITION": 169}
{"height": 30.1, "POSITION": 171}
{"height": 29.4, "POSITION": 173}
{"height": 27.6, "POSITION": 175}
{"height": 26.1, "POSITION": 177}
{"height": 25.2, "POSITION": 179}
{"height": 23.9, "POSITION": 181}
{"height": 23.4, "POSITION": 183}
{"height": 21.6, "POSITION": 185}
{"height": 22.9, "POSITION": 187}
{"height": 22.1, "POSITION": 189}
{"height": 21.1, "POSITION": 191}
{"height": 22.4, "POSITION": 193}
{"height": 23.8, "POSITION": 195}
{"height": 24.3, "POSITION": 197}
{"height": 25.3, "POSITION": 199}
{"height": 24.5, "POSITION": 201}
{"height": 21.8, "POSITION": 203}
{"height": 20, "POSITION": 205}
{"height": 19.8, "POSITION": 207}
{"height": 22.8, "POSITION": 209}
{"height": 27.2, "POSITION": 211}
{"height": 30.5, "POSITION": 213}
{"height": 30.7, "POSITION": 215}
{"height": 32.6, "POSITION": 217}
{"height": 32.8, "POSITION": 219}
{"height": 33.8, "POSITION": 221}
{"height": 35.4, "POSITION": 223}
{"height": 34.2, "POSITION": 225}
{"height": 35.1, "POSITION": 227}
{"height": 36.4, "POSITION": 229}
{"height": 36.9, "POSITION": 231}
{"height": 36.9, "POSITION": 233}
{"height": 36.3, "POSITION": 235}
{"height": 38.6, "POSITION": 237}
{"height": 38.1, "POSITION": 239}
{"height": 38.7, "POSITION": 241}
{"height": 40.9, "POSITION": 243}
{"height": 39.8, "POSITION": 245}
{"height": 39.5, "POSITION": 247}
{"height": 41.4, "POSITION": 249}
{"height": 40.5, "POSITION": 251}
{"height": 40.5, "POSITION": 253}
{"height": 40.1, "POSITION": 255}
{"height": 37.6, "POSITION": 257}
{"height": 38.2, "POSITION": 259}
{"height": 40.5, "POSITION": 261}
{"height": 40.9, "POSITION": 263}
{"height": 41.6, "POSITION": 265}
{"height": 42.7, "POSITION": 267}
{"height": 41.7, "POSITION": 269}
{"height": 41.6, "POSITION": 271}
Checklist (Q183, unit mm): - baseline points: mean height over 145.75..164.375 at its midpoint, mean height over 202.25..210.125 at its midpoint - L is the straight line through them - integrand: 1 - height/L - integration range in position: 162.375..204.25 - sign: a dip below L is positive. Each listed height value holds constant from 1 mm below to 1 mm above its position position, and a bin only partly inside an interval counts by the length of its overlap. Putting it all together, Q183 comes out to 2.7 mm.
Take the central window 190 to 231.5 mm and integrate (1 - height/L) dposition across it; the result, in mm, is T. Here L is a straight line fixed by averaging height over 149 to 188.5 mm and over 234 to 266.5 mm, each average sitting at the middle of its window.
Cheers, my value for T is 8.4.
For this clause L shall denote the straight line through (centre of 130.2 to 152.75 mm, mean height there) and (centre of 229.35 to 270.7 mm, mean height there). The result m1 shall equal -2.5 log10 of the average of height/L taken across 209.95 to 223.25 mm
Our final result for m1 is 0.226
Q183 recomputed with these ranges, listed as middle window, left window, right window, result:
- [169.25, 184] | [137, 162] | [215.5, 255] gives 4.07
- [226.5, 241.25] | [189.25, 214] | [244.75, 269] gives -1.66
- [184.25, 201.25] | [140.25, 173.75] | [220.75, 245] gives 6.06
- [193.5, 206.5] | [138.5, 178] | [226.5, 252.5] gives 4.74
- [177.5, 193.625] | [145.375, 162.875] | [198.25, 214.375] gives 3.29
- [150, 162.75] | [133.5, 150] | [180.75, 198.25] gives -0.59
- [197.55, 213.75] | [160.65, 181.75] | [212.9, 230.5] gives 4.27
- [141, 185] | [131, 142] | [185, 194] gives -3.62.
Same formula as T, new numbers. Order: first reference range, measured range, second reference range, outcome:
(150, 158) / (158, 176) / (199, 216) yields 0.7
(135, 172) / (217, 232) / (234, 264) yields 1.4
